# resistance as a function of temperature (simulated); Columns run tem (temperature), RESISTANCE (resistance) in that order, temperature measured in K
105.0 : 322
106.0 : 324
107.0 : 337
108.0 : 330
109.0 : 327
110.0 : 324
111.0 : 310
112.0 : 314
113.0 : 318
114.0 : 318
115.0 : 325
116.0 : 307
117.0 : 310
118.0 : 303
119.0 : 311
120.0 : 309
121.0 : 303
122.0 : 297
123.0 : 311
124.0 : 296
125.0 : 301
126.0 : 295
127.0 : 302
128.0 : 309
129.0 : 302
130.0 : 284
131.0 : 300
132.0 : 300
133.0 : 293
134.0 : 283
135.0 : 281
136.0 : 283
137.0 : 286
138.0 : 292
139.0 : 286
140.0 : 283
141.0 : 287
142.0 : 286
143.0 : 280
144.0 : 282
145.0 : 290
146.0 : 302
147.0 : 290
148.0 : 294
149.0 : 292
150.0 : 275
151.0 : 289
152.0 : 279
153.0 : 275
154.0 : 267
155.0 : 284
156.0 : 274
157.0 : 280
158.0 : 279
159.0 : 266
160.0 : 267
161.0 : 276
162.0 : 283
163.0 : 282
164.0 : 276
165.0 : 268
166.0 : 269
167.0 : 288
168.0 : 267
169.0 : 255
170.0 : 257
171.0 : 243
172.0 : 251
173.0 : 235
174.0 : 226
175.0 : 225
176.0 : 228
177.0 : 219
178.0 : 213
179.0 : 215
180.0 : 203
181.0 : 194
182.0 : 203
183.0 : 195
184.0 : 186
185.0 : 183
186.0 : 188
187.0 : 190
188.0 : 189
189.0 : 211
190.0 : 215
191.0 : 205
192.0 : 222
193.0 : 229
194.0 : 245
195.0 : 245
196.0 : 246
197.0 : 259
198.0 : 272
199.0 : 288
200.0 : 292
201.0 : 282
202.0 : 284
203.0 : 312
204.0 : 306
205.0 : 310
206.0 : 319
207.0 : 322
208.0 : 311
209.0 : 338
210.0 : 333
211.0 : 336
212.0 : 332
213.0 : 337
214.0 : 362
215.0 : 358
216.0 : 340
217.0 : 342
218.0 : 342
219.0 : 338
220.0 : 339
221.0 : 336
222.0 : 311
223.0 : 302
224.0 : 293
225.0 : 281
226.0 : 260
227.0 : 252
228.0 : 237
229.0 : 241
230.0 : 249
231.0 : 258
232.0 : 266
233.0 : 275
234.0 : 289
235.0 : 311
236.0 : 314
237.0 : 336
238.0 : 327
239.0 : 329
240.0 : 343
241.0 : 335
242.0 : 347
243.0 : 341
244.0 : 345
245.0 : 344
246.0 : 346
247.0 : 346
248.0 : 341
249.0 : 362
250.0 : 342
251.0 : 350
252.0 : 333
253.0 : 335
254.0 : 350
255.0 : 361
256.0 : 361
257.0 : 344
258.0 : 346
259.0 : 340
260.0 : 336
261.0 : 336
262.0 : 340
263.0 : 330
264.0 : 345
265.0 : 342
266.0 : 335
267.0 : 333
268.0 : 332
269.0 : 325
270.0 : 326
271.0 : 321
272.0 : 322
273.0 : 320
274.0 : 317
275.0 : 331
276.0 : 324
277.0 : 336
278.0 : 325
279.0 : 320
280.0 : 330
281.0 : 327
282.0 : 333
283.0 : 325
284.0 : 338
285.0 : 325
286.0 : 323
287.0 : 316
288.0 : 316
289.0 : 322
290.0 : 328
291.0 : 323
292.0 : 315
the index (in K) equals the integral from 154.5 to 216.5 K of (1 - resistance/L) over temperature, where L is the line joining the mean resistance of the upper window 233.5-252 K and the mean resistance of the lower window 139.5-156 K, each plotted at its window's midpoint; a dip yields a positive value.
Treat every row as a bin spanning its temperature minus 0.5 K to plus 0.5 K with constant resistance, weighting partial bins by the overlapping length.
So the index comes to 8.71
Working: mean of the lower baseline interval 284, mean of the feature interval 262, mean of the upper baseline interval 336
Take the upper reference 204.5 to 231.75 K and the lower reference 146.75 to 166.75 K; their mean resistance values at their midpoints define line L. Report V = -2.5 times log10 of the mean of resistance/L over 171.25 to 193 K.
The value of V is 0.35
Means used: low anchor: 278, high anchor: 310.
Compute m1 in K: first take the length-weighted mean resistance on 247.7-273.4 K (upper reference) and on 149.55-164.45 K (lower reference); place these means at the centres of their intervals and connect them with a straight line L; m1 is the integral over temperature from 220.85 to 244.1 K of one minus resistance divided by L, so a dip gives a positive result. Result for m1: 1.8 K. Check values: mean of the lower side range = 277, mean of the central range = 298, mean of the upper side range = 339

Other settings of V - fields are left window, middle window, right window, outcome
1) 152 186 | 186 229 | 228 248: -0.01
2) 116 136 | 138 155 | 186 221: 0.04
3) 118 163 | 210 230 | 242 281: 0.03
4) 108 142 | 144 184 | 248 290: 0.20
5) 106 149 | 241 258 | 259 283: -0.07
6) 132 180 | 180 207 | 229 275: 0.21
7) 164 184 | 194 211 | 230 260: -0.08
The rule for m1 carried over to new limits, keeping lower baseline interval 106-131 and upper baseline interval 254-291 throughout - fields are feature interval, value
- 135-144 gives 0.8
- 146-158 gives 1.2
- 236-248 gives -0.4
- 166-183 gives 4.6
